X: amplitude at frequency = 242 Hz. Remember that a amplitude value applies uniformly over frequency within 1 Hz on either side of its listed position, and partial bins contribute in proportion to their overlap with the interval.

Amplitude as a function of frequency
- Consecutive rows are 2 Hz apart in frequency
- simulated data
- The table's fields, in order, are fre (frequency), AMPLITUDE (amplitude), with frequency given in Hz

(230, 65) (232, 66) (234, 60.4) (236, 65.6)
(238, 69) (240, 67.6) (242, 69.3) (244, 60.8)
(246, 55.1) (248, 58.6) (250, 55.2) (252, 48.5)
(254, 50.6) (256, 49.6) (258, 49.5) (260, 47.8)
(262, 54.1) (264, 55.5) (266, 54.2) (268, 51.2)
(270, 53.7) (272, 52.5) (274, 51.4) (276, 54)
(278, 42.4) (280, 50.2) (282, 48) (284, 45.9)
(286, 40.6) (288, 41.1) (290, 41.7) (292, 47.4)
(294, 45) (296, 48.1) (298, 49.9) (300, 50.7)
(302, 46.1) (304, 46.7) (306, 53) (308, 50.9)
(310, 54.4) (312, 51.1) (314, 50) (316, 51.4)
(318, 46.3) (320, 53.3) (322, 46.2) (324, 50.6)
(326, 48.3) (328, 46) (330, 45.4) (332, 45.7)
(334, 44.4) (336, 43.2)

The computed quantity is 69.3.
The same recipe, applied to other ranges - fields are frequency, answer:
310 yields 54.4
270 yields 53.7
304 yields 46.7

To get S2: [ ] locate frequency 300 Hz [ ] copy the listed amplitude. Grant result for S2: 50.7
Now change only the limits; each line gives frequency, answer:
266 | 54.2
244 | 60.8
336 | 43.2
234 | 60.4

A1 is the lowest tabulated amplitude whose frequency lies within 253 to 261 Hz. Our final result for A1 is 47.8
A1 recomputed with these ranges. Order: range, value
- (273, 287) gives 40.6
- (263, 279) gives 42.4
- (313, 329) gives 46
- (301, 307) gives 46.1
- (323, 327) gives 48.3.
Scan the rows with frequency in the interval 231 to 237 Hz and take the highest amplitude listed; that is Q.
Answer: 66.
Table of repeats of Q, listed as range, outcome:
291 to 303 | 50.7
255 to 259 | 49.6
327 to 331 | 46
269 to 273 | 53.7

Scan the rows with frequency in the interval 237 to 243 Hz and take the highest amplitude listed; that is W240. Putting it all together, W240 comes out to 69.3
